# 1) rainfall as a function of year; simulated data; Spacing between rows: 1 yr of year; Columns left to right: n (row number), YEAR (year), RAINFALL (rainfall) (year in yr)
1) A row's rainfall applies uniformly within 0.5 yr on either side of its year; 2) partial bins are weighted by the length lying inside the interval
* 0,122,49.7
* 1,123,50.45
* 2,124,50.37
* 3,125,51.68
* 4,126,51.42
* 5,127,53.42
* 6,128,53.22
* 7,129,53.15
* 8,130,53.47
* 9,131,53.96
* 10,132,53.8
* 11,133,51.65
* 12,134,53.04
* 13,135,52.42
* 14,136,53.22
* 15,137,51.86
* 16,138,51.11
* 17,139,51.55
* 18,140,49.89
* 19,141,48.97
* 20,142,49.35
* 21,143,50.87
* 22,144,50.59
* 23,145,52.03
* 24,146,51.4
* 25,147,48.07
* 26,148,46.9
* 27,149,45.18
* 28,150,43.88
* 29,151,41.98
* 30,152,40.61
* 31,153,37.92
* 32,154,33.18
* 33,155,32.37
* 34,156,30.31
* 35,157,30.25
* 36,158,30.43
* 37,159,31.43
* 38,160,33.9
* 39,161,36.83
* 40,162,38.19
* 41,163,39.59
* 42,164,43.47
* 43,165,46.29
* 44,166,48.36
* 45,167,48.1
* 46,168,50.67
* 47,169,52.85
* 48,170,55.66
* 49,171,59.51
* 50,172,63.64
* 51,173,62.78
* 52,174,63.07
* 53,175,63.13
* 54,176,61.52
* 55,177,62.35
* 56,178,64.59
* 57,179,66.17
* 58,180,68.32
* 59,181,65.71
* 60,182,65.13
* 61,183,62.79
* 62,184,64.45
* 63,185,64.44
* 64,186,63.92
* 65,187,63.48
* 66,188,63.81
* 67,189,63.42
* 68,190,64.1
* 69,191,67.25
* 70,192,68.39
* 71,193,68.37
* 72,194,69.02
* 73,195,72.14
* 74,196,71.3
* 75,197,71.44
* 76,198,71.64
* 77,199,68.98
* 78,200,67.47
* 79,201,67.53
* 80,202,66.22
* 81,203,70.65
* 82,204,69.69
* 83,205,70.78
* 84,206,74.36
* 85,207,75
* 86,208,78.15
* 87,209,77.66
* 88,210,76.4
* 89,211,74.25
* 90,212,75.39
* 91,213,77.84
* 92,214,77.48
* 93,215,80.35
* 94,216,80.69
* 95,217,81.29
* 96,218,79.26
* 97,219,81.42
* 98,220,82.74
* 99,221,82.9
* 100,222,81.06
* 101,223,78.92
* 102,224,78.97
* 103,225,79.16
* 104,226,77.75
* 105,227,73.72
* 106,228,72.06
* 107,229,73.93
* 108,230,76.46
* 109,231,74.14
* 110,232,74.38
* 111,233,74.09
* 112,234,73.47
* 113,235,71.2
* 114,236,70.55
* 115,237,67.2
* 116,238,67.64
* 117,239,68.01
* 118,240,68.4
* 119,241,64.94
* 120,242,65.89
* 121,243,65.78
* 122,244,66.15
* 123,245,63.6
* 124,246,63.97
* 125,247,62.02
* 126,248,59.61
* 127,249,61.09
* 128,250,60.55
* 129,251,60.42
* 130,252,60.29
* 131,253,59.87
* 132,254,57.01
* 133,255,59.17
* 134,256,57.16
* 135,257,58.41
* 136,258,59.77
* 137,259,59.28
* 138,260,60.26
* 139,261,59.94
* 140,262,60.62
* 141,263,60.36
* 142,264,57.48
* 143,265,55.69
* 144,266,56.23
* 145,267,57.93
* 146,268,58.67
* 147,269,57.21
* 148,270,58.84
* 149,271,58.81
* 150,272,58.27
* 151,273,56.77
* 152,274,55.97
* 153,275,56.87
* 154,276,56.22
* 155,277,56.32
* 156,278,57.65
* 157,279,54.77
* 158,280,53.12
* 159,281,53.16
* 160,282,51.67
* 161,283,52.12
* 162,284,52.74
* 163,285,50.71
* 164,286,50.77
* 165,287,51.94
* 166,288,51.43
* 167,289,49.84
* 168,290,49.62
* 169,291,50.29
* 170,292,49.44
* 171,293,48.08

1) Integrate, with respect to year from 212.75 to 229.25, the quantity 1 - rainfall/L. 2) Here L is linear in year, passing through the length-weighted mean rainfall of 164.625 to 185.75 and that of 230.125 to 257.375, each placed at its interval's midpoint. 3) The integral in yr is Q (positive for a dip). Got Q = -4.0 yr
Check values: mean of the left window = 60.1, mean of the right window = 65.2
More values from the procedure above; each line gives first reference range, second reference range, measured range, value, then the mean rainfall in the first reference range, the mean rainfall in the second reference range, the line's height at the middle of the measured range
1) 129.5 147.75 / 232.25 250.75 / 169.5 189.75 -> -2.1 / 51.5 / 66.4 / 57.4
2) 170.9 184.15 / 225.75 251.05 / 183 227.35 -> -4.6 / 63.9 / 68.4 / 65.9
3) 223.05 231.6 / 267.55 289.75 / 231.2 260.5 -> 1.8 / 75.9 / 54.7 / 68.2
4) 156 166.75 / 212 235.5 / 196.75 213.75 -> -1.8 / 37.8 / 77.5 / 65.7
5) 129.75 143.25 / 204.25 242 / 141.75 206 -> 6.9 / 51.8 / 75.3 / 61.9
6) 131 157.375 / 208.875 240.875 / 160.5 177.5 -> 0.9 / 46.5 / 75.8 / 55.5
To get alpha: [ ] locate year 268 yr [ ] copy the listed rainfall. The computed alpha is 58.67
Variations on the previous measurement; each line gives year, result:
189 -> 63.42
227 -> 73.72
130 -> 53.47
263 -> 60.36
